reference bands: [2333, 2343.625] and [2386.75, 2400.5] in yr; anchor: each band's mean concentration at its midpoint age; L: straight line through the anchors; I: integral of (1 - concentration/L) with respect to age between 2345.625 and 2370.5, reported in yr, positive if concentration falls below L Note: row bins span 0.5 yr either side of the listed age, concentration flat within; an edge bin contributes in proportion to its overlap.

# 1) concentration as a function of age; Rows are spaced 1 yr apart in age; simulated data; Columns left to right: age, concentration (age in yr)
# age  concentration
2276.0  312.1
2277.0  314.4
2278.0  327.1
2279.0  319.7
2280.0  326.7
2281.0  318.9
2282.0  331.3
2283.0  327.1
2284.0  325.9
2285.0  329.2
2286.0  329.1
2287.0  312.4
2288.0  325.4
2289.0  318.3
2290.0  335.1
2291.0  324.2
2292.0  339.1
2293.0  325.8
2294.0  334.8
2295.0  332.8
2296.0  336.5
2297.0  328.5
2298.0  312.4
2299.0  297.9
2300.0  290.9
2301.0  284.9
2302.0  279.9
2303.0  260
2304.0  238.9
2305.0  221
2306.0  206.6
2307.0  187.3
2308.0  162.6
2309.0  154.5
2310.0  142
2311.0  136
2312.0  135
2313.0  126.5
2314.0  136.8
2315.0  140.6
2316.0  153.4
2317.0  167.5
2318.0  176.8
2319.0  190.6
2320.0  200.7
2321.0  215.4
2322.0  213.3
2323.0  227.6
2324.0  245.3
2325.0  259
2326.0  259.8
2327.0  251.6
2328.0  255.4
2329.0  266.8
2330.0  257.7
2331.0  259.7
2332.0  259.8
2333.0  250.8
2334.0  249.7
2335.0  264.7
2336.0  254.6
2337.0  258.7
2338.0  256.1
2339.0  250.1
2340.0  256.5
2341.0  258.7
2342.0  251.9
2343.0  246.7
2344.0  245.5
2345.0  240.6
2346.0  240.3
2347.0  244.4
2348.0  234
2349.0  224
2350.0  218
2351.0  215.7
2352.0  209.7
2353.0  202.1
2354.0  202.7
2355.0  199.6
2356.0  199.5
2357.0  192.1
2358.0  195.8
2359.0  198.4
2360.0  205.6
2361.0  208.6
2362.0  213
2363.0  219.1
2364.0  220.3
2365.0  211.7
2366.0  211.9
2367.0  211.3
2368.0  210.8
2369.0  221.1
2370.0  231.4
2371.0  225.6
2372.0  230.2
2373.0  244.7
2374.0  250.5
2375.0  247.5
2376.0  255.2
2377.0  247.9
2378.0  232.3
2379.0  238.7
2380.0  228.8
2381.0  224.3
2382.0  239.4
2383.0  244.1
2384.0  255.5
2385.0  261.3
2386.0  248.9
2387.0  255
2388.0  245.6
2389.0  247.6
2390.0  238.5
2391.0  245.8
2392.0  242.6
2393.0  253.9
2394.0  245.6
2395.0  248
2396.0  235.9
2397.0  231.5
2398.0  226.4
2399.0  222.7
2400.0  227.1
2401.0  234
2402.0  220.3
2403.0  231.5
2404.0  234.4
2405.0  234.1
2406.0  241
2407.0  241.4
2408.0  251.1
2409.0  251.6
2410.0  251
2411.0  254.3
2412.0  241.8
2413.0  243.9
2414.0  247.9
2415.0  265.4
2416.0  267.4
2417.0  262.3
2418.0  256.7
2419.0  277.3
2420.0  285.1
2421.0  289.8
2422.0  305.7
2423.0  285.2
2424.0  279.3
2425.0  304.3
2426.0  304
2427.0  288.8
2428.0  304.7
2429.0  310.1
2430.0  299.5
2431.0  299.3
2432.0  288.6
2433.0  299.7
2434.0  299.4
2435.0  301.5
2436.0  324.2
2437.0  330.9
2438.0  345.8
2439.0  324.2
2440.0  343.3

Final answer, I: 3.58 yr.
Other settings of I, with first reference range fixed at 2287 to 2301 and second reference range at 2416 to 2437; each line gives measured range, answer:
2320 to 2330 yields 2.3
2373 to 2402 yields 5.8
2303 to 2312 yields 3.8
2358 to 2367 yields 2.8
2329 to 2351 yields 4.5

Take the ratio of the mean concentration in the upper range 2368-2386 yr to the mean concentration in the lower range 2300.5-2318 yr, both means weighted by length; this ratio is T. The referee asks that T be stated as 1.3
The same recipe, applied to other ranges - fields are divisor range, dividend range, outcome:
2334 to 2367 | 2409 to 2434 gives 1.23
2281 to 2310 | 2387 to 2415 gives 0.83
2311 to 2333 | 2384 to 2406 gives 1.15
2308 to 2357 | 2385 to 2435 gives 1.20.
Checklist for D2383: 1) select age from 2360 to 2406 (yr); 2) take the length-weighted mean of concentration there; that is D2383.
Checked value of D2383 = 234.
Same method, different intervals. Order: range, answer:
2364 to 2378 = 230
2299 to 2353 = 224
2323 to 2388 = 235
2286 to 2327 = 242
